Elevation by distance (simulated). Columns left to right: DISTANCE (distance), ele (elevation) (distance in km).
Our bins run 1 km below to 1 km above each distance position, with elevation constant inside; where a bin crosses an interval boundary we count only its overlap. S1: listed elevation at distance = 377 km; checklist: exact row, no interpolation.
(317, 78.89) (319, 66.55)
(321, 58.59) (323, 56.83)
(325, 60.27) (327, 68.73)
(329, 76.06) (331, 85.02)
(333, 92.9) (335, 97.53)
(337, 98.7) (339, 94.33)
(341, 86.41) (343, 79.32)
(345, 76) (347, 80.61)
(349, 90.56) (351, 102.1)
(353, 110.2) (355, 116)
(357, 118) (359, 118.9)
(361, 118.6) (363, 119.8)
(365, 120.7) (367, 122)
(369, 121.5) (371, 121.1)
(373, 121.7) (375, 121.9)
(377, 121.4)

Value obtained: 121.4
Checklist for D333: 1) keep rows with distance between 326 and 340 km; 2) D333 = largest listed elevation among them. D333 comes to 98.7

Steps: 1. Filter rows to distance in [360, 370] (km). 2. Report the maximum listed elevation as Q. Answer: 122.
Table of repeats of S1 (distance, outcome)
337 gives 98.7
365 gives 120.7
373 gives 121.7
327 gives 68.73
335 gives 97.53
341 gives 86.41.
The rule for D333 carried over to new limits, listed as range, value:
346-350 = 90.56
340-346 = 86.41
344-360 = 118.9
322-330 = 76.06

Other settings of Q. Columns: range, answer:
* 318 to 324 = 66.55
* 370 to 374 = 121.7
